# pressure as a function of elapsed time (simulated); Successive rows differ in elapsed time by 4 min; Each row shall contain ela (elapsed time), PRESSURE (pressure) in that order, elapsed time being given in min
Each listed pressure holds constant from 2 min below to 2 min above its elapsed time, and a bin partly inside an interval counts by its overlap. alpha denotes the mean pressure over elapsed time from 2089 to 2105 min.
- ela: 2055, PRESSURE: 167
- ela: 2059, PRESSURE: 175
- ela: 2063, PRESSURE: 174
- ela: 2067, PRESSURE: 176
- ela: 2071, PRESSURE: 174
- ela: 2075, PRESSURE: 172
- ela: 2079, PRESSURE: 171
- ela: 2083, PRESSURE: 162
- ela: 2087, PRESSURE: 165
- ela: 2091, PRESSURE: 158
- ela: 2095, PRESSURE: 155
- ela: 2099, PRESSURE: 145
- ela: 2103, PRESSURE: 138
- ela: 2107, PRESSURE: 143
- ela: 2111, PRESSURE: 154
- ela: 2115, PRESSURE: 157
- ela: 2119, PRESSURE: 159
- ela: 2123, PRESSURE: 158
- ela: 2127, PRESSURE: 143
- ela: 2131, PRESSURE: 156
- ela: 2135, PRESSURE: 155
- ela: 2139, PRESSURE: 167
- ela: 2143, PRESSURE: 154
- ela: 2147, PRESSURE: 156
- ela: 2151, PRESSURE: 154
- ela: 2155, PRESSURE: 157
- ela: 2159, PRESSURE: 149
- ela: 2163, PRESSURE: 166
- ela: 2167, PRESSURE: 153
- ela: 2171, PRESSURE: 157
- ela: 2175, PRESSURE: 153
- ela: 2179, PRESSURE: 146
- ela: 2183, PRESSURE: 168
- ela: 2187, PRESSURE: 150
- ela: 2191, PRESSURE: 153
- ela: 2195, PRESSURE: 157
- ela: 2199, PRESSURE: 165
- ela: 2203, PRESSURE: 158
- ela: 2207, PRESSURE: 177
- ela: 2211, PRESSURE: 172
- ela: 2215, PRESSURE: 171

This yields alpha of 149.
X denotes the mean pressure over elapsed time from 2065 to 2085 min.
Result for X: 171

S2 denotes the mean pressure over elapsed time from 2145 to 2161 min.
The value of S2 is 154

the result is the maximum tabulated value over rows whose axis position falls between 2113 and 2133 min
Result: 159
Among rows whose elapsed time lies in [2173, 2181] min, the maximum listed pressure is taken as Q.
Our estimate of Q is 153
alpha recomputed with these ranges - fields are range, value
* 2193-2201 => 161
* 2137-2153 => 158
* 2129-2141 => 159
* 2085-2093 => 162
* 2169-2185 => 156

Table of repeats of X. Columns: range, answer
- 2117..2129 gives 153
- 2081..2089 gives 164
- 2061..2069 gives 175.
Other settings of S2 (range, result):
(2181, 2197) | 157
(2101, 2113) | 145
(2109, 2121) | 157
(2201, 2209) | 168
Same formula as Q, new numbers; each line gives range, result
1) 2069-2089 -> 174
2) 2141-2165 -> 166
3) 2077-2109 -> 171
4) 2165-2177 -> 157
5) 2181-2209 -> 177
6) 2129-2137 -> 156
